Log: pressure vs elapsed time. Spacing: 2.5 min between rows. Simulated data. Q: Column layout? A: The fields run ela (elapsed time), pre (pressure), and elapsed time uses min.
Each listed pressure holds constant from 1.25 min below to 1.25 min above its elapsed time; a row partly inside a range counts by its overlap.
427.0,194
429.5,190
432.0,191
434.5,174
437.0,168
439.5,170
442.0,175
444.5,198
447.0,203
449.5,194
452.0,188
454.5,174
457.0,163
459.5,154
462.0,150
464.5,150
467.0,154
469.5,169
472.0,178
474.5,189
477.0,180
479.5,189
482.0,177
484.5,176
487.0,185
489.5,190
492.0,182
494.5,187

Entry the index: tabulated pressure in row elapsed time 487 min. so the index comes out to 185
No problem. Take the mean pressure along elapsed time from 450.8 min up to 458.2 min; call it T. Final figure 175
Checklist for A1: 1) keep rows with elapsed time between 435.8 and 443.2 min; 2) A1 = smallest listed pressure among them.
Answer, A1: 168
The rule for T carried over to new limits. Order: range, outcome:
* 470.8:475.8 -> 184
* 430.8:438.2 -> 178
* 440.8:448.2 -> 192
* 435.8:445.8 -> 178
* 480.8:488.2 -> 179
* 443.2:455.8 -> 191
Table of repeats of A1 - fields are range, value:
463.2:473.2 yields 150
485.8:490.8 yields 185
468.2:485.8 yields 169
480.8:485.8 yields 176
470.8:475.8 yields 178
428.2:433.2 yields 190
